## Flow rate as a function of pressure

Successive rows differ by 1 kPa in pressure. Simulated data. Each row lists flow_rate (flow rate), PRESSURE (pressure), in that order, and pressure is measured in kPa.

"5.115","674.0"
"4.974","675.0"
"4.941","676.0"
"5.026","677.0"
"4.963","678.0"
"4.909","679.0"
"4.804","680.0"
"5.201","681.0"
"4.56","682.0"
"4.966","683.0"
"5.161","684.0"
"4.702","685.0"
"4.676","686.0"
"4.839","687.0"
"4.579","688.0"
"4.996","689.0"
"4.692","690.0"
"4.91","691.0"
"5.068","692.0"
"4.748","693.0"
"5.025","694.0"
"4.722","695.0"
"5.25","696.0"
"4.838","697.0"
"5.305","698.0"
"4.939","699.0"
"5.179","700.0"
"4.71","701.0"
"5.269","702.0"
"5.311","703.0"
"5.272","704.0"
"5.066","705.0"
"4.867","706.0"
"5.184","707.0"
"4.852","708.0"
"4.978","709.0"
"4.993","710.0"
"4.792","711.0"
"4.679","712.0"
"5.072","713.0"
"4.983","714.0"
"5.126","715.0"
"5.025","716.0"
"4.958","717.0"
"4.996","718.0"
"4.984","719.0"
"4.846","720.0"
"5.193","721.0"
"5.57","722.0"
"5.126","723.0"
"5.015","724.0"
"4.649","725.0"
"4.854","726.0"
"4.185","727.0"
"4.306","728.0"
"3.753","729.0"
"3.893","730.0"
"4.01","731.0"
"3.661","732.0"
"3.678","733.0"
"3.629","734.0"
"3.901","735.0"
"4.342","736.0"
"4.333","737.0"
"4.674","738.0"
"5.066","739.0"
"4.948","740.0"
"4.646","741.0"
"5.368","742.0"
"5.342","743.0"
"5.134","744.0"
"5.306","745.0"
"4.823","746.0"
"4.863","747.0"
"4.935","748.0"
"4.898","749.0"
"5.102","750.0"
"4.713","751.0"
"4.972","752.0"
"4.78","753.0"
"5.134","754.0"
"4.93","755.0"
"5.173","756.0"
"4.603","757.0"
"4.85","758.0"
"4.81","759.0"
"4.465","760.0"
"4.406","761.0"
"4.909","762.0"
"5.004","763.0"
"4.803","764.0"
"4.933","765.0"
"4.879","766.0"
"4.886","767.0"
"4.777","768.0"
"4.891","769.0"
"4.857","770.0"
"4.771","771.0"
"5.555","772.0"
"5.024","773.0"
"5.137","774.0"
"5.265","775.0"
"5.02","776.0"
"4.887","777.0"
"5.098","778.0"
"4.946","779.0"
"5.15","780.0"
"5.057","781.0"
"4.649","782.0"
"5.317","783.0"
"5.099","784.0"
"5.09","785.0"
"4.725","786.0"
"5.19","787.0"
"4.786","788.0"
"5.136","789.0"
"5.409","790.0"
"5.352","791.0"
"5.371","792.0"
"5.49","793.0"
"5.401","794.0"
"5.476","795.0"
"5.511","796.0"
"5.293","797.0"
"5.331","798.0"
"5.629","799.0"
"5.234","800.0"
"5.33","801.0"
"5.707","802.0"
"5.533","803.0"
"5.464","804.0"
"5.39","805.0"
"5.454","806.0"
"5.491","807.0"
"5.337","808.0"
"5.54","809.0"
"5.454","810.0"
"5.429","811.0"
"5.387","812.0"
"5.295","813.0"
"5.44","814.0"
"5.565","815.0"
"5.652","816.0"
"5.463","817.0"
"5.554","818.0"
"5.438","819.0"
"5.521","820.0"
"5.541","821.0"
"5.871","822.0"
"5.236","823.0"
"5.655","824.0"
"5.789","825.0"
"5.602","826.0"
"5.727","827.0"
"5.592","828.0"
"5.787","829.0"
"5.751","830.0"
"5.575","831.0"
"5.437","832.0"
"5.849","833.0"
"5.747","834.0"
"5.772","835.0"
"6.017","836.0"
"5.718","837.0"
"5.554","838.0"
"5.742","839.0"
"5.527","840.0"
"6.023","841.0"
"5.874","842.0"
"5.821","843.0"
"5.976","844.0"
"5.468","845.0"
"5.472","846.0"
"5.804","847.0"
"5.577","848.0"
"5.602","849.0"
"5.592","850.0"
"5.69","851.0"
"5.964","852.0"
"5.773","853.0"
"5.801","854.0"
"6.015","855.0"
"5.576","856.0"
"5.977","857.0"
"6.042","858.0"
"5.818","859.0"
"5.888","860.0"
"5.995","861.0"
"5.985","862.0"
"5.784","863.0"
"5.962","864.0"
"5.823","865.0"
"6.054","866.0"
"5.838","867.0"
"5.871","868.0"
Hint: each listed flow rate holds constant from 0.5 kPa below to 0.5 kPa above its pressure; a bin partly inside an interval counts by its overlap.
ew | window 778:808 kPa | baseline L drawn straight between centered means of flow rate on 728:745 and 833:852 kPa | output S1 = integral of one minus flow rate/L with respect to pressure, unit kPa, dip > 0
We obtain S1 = -0.9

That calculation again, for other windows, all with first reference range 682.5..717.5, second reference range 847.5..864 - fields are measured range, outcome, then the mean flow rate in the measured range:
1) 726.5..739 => 2.6 kPa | 4.07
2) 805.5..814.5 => 0.2 kPa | 5.43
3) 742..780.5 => 2.5 kPa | 4.95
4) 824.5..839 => -0.1 kPa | 5.71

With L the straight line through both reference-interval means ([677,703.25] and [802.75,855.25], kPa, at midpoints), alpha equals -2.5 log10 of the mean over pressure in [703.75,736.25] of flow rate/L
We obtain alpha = 0.09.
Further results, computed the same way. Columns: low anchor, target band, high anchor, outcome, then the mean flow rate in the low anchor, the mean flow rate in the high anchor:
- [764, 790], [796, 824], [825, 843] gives -0.009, 5.01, 5.73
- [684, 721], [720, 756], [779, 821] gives 0.092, 4.96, 5.34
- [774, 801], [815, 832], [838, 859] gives -0.015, 5.19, 5.76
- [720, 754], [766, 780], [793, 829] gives 0.013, 4.67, 5.5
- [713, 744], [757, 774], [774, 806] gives 0.031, 4.65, 5.24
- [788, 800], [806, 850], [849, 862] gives 0.002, 5.37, 5.84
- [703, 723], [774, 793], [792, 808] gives 0.056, 5.03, 5.44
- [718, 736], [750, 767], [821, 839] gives -0.006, 4.44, 5.68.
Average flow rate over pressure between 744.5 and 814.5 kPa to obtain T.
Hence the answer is 5.12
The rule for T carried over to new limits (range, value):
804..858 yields 5.64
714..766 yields 4.74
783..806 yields 5.32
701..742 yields 4.72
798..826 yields 5.5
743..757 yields 4.98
